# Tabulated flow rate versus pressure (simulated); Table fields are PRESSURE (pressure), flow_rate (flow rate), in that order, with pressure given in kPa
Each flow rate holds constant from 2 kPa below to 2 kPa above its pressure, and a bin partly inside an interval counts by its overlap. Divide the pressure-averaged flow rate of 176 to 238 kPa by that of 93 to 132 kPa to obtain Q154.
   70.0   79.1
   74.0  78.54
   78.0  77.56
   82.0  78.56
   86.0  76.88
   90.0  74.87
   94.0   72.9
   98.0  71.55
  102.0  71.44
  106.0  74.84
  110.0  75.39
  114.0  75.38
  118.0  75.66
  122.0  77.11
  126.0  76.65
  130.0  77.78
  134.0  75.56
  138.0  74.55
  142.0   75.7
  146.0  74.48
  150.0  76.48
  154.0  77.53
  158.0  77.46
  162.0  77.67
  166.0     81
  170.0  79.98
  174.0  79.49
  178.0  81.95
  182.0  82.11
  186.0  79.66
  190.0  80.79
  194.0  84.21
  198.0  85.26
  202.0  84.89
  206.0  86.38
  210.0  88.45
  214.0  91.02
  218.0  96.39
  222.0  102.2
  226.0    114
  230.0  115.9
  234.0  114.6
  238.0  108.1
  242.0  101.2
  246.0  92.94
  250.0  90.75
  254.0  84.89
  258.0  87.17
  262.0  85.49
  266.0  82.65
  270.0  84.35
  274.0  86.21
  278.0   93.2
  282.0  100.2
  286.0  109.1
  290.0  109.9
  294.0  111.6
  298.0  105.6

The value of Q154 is 1.24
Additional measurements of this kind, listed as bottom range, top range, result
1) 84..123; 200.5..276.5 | 1.27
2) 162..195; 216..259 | 1.25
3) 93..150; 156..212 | 1.09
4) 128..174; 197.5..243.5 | 1.29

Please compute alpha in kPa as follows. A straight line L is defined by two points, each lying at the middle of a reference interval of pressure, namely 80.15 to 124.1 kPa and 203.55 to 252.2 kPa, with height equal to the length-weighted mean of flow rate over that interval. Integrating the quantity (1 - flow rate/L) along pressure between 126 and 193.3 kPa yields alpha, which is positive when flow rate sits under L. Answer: 6.23 kPa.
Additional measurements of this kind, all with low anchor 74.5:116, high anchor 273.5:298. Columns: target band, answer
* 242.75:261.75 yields 1.7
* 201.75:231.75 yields -1.6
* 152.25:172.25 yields 1.4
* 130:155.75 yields 1.9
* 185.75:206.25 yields 1.4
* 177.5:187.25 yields 0.7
